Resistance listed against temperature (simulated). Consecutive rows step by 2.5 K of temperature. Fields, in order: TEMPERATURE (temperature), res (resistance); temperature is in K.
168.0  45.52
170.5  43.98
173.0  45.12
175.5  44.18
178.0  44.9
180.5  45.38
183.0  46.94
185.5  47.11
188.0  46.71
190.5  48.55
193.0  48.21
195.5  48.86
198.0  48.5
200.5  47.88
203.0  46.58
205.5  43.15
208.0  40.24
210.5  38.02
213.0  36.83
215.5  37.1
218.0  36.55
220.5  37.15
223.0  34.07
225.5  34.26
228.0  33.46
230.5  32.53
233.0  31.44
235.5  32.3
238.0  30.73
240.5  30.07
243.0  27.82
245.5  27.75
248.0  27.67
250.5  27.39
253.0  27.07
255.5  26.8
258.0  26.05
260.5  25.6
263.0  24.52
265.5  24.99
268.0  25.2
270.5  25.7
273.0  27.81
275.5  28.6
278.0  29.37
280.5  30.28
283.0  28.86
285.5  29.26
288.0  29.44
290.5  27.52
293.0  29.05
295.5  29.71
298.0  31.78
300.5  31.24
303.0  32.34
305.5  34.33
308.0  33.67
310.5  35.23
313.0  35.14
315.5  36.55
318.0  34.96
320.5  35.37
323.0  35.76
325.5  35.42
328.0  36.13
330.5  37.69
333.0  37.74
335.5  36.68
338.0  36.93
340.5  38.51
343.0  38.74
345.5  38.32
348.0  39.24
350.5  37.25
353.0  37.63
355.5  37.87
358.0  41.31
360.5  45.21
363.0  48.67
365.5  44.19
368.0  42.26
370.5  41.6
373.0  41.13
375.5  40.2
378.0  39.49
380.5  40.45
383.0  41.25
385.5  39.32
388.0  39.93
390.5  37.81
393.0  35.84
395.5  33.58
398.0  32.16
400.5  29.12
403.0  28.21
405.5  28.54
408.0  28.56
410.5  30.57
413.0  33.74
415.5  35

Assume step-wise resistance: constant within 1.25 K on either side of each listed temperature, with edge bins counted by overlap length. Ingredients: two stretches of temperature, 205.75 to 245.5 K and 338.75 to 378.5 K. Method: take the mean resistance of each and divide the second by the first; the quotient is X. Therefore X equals 1.2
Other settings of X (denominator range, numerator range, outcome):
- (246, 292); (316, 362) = 1.38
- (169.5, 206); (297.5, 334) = 0.75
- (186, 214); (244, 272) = 0.58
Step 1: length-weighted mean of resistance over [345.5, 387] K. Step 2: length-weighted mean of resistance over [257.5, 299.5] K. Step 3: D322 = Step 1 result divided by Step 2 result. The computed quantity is 1.5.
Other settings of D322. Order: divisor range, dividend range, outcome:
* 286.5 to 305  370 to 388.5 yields 1.33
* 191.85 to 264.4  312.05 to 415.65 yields 1.07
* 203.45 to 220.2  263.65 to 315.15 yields 0.77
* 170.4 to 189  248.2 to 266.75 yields 0.57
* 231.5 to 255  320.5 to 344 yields 1.27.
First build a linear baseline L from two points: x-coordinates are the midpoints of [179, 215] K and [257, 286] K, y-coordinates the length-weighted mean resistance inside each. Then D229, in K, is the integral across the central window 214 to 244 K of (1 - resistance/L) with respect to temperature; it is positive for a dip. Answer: 3.4 K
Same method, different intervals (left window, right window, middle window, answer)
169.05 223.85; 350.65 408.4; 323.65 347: 1.25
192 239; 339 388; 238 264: 7.93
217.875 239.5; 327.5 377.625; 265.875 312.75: 8.52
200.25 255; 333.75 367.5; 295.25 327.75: 3.45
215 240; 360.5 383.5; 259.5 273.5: 4.09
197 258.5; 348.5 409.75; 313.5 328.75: 0.40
